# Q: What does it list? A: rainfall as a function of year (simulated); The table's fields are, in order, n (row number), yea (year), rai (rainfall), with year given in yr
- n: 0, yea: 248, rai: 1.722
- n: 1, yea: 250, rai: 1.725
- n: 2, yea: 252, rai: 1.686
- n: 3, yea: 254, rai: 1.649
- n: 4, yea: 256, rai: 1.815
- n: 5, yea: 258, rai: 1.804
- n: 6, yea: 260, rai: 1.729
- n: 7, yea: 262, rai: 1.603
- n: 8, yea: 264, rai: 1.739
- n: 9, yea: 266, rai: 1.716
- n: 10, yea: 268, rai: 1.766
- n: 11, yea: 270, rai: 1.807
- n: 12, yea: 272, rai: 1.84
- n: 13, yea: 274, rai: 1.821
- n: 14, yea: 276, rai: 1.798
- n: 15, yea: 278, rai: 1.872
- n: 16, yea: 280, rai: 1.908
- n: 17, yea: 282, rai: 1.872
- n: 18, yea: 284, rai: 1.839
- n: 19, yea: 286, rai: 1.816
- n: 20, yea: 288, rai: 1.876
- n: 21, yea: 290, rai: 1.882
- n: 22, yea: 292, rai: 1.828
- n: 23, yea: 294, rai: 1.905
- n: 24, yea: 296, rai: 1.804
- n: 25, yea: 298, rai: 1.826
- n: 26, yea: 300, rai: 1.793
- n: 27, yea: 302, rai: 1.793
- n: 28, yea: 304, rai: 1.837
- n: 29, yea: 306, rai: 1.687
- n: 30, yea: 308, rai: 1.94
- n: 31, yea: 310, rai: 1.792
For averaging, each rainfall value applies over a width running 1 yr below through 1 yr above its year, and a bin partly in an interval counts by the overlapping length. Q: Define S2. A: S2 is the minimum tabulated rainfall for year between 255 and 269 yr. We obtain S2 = 1.603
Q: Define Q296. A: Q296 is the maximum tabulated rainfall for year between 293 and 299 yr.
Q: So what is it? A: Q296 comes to 1.905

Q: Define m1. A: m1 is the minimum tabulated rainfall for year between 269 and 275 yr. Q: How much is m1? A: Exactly 1.807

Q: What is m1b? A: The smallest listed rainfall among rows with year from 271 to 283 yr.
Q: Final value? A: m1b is 1.798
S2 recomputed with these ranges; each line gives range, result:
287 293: 1.828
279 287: 1.816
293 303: 1.793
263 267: 1.716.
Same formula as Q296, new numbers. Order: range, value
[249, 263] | 1.815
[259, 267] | 1.739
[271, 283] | 1.908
